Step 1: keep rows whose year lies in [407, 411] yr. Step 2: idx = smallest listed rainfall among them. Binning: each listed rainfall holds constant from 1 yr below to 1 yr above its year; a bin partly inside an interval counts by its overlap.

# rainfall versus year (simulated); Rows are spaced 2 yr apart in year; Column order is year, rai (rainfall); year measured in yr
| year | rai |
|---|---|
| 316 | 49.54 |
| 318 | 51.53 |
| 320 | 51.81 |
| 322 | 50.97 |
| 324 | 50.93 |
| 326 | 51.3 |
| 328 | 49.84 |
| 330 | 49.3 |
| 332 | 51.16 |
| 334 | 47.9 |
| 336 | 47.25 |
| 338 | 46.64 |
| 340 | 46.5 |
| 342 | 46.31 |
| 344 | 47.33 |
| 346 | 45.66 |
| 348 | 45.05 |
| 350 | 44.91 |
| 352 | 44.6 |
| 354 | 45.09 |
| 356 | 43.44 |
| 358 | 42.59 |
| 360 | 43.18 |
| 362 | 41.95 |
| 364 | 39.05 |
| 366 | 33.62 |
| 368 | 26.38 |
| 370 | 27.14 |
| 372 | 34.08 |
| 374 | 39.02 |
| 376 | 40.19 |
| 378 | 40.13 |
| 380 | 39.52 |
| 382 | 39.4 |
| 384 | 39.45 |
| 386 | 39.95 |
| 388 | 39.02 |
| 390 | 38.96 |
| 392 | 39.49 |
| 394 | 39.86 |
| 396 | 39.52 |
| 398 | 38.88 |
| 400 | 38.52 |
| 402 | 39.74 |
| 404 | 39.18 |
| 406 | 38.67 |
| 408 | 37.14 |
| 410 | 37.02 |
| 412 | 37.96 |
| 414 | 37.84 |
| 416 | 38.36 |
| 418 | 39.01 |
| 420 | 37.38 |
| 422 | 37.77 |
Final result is 37.02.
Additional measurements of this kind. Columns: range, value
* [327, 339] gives 46.64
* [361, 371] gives 26.38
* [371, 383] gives 34.08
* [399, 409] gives 37.14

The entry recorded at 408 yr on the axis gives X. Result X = 37.14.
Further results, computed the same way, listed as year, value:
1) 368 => 26.38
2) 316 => 49.54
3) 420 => 37.38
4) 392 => 39.49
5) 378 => 40.13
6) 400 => 38.52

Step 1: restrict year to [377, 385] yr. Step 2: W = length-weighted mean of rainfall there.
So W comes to 39.6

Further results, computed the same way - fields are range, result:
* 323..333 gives 50.5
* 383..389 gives 39.5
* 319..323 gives 51.4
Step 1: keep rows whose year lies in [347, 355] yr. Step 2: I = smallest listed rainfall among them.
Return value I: 44.6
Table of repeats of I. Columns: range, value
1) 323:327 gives 50.93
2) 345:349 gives 45.05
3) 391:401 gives 38.52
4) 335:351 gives 44.91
